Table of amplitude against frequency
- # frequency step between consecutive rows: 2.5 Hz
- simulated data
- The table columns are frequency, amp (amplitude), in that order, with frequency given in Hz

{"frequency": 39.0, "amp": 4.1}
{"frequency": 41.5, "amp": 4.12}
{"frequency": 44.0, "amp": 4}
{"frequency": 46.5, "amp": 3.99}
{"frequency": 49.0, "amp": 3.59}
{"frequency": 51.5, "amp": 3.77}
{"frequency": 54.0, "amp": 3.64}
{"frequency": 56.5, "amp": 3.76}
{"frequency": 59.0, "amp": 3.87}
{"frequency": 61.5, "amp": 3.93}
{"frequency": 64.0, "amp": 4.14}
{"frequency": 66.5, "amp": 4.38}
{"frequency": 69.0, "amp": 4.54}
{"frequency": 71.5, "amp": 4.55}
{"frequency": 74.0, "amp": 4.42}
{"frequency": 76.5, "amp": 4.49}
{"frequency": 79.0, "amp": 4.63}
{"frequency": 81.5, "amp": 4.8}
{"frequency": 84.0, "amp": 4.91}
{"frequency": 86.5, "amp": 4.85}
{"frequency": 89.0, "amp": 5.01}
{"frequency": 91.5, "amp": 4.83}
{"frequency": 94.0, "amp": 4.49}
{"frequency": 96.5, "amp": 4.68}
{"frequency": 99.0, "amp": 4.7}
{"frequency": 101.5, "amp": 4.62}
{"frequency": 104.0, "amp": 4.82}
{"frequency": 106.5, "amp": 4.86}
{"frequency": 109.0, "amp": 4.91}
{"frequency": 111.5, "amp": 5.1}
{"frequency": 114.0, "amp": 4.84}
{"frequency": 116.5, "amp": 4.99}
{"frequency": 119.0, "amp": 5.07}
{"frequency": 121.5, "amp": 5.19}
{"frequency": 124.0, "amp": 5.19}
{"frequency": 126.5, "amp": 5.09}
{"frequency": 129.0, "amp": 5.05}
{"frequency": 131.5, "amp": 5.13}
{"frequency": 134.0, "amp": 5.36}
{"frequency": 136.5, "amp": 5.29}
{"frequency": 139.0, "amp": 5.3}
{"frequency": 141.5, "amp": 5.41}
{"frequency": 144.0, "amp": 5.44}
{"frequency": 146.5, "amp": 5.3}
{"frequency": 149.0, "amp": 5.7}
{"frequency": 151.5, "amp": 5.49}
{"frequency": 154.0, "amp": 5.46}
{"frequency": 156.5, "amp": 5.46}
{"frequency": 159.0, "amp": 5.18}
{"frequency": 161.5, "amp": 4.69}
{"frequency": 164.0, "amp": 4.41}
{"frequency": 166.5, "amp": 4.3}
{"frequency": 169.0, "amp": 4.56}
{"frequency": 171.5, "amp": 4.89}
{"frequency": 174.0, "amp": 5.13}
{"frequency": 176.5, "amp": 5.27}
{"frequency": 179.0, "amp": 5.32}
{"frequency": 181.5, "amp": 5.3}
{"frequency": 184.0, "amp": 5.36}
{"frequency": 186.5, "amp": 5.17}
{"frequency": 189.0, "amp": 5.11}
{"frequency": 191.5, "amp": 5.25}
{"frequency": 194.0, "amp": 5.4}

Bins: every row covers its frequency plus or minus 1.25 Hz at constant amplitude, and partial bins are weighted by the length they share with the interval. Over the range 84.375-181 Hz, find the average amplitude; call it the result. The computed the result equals 5.04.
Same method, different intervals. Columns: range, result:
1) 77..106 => 4.75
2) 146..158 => 5.49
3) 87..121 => 4.85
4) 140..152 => 5.46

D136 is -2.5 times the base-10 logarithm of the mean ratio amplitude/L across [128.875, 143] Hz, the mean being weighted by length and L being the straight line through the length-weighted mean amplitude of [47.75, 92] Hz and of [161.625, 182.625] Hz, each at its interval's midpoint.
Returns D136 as -0.13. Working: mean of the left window 4.33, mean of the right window 4.88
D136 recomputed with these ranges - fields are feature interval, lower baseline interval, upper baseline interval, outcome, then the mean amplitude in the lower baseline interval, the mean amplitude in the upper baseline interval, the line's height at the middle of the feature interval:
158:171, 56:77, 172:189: 0.10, 4.24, 5.23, 5.09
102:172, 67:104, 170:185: -0.03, 4.68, 5.2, 4.97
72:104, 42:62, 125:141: -0.06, 3.83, 5.21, 4.44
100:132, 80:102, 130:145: 0.02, 4.77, 5.32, 5.06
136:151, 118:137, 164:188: -0.06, 5.17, 5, 5.11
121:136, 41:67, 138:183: -0.09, 3.91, 5.15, 4.77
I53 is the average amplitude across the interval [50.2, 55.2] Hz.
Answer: 3.7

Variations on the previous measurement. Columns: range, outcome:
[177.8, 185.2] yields 5.33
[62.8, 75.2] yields 4.41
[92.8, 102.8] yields 4.62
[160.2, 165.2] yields 4.56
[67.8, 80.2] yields 4.53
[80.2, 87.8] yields 4.85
